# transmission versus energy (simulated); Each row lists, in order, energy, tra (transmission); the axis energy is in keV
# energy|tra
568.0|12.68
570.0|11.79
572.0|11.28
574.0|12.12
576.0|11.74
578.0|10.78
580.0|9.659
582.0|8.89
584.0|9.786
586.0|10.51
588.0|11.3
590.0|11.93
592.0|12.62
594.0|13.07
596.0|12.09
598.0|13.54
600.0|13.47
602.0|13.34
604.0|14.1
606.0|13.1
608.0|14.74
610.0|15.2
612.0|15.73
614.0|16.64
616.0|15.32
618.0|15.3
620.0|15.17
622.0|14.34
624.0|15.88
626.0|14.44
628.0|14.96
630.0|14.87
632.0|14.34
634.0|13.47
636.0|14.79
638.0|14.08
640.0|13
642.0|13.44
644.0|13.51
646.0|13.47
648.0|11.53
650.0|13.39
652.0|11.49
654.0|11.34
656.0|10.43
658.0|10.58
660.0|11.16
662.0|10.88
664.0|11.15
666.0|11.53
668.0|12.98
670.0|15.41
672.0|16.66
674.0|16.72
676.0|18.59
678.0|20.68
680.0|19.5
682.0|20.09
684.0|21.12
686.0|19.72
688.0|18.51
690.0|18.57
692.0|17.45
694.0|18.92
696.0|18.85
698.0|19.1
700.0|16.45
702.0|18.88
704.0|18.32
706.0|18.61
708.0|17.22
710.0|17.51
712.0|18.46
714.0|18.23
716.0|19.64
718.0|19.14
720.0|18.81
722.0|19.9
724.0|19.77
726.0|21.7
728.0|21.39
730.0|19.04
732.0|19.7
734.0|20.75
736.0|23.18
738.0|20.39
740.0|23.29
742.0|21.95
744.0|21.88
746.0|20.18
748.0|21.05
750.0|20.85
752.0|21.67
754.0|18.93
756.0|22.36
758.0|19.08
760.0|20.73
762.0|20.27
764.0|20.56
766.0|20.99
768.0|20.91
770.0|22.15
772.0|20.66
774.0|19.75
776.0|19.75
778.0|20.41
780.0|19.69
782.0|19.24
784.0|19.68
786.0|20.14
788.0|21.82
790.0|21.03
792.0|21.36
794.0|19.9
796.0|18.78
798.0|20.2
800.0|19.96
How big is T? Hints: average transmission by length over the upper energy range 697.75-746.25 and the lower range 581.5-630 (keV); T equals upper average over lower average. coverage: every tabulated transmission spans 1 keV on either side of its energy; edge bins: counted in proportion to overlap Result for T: 1.4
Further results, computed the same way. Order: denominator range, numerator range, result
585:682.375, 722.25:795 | 1.48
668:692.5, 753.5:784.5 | 1.11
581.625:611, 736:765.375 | 1.67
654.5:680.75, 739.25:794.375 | 1.46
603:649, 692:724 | 1.29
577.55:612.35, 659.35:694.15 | 1.34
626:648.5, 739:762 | 1.52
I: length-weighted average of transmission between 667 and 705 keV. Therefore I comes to 18.2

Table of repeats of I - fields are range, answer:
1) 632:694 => 14.9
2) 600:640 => 14.7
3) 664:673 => 13.8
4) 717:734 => 20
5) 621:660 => 13.3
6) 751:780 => 20.6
